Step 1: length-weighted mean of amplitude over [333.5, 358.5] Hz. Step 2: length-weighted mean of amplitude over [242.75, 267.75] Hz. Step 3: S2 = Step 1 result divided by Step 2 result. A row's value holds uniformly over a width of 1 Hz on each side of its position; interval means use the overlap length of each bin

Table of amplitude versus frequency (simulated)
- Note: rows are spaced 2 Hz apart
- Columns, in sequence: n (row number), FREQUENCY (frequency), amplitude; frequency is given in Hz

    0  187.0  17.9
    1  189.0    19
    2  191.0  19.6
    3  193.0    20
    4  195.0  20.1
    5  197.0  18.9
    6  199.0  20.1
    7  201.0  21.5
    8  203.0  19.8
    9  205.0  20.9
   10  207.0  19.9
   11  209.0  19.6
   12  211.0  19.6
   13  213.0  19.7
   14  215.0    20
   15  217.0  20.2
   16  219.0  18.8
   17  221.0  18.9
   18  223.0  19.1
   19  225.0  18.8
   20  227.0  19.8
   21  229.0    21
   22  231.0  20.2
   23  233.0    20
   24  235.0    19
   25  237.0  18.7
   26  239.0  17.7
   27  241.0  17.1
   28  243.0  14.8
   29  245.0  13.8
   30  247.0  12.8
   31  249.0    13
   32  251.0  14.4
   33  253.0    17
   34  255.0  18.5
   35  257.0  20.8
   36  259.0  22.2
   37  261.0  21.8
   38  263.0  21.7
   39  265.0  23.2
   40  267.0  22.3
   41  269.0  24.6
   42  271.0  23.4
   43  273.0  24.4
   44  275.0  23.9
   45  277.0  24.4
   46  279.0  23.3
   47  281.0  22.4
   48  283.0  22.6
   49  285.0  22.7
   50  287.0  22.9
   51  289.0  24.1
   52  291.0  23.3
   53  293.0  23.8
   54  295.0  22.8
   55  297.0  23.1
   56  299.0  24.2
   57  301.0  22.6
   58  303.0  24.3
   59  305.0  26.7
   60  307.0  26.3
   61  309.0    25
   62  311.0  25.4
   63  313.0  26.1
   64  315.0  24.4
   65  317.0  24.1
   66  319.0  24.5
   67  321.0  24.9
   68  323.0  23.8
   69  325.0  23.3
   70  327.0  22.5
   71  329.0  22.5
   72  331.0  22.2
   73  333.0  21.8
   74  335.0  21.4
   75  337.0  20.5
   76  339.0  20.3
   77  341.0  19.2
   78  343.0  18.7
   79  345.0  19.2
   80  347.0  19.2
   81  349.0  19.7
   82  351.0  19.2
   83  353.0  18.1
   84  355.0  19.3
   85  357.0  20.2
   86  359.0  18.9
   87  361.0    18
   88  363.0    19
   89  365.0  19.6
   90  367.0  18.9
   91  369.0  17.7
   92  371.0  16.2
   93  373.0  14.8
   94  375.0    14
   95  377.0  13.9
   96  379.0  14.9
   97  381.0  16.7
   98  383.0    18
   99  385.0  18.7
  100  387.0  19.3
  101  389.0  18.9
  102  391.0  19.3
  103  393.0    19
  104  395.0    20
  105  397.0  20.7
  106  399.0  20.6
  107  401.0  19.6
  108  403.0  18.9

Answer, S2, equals 1.1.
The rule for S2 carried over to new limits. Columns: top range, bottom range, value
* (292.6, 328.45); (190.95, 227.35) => 1.23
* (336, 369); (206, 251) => 1.05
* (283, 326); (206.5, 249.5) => 1.32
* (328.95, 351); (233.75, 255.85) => 1.26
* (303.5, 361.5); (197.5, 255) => 1.19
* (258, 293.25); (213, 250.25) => 1.29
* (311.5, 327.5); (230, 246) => 1.38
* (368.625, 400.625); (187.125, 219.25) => 0.89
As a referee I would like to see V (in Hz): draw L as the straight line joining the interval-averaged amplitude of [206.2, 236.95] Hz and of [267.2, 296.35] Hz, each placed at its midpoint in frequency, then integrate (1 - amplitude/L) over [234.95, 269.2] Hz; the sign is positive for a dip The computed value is 5.1 Hz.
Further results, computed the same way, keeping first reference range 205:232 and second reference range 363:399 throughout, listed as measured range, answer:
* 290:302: -2.9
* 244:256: 2.7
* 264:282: -4.2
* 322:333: -2.6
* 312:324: -3.9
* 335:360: -1.7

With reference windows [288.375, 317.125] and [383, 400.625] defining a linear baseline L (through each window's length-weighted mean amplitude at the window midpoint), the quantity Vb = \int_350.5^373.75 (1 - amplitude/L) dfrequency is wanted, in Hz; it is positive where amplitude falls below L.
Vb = 3.07 Hz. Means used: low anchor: 24.4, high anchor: 19.5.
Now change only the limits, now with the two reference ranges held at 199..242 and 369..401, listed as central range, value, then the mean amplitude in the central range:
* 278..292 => -3.1 Hz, 23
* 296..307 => -3.4 Hz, 24.4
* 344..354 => -0.5 Hz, 19.1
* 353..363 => -0.5 Hz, 19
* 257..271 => -2.6 Hz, 22.6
